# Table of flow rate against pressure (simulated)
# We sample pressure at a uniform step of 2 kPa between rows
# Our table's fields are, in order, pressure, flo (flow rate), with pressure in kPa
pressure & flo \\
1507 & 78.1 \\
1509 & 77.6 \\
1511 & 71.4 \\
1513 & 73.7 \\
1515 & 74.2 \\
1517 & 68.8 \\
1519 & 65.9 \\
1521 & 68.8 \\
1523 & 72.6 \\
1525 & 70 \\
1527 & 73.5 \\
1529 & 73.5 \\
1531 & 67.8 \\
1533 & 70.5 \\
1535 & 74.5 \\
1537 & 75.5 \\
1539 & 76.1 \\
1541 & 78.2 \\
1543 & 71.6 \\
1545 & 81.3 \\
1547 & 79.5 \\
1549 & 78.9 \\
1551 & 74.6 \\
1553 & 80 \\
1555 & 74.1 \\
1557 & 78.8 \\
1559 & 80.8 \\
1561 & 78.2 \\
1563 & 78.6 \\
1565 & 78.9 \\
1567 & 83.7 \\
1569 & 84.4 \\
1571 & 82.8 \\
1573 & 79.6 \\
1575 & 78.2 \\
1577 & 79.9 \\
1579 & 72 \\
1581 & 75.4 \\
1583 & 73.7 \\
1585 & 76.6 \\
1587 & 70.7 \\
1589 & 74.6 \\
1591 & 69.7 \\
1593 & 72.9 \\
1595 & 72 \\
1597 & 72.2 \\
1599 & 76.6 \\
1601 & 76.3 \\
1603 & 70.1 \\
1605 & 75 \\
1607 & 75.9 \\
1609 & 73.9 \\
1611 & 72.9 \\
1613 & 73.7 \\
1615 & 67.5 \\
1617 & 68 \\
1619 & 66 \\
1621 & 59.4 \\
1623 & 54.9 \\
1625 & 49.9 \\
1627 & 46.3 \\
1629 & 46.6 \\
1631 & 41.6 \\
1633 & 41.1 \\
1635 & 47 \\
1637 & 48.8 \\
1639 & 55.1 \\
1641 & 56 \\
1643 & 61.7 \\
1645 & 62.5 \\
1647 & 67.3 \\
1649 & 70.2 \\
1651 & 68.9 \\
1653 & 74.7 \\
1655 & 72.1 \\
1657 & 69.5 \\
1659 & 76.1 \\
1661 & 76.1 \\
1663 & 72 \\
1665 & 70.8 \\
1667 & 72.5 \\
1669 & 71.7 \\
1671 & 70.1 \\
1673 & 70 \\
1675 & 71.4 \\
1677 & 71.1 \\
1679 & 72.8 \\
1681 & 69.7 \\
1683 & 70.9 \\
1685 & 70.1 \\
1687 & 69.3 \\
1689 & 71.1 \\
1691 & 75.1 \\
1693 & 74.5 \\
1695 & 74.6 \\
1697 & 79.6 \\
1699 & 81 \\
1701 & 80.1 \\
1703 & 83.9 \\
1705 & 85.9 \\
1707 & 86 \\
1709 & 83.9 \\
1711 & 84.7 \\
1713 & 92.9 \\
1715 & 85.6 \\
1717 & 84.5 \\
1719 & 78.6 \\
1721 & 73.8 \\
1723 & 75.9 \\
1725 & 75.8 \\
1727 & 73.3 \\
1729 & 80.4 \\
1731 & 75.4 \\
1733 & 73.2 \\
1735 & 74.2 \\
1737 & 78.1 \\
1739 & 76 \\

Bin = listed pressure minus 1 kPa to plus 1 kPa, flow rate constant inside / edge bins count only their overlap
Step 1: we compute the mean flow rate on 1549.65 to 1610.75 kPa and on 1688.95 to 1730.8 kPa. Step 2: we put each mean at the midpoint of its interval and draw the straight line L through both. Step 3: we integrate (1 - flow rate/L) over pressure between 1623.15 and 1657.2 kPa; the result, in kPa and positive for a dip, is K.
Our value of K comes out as 9.1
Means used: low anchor 76.3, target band 57.3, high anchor 80.2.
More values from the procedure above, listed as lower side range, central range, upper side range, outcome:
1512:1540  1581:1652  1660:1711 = 8.74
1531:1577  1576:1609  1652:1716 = 1.44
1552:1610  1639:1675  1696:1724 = 4.89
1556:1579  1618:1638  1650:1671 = 6.63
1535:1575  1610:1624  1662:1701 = 1.79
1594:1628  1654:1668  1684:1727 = 0.20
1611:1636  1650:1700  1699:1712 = 0.38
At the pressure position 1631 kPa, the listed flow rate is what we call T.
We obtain 41.6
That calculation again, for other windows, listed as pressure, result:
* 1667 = 72.5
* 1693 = 74.5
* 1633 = 41.1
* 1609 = 73.9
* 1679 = 72.8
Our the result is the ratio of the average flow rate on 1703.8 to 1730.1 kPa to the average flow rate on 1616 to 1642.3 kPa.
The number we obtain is 1.56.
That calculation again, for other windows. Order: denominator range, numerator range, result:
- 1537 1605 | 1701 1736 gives 1.05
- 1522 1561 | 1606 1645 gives 0.77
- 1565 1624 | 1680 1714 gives 1.07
